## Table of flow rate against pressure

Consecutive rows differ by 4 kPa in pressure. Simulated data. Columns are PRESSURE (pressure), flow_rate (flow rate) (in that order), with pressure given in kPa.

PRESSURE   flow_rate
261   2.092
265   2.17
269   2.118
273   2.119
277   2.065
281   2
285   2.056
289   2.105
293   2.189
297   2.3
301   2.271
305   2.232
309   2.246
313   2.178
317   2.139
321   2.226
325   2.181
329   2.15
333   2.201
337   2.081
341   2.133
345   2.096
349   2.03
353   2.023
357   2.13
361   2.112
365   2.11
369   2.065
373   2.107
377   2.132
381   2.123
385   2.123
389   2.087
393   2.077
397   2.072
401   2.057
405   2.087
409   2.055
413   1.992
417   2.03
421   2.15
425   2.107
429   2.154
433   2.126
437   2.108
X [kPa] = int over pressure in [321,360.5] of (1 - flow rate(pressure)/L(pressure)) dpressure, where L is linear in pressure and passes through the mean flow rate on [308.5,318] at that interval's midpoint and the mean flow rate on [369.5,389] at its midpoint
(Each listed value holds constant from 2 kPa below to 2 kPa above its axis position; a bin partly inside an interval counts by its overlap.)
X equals 0.6 kPa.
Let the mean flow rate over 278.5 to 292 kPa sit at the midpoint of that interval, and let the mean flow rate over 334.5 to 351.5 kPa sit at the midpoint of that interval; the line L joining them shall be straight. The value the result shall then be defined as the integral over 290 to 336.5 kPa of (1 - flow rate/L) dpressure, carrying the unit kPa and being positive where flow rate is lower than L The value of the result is -2.89 kPa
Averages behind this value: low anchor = 2.06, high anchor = 2.09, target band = 2.2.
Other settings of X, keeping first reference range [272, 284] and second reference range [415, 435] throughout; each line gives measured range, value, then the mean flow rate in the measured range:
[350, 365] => 0.00 kPa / 2.09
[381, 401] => 0.10 kPa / 2.09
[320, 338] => -0.81 kPa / 2.17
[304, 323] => -1.22 kPa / 2.2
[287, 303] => -1.19 kPa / 2.22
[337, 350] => -0.05 kPa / 2.09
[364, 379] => -0.08 kPa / 2.1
